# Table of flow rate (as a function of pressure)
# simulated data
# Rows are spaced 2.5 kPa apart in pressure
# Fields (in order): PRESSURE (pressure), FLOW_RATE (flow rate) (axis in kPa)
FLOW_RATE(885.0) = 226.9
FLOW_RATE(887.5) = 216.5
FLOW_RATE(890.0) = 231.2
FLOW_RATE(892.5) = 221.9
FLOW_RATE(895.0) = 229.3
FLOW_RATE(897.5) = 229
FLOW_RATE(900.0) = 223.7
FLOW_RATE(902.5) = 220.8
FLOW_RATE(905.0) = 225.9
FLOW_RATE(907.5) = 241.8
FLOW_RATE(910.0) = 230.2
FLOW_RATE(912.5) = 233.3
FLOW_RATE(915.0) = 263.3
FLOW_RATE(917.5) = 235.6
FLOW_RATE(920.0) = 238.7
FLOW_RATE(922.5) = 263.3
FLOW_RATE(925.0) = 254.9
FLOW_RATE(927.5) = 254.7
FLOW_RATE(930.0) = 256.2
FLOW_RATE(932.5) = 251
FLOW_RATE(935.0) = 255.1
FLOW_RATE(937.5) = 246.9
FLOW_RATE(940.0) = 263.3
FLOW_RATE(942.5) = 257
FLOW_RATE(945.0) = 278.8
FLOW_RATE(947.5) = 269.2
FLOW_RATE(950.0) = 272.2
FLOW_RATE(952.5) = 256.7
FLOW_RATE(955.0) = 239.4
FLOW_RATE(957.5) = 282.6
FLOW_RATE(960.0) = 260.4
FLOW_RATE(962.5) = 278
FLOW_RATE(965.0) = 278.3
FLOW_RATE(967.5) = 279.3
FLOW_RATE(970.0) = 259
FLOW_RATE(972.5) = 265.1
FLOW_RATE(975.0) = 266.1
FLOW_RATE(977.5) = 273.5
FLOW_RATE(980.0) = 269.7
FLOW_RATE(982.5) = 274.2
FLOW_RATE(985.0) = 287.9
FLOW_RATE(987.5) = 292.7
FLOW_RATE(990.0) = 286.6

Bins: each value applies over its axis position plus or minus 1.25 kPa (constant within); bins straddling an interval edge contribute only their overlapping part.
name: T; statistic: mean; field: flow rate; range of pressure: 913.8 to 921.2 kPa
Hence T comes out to 246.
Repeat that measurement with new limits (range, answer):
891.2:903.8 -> 225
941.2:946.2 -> 268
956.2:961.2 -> 271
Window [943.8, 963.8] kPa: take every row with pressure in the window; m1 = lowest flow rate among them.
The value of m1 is 239.4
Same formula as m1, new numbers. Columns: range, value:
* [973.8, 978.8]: 266.1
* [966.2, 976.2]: 259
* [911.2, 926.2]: 233.3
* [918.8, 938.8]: 238.7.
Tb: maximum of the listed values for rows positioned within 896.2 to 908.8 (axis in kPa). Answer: 241.8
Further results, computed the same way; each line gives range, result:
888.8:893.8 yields 231.2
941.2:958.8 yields 282.6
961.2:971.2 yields 279.3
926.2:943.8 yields 263.3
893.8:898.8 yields 229.3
